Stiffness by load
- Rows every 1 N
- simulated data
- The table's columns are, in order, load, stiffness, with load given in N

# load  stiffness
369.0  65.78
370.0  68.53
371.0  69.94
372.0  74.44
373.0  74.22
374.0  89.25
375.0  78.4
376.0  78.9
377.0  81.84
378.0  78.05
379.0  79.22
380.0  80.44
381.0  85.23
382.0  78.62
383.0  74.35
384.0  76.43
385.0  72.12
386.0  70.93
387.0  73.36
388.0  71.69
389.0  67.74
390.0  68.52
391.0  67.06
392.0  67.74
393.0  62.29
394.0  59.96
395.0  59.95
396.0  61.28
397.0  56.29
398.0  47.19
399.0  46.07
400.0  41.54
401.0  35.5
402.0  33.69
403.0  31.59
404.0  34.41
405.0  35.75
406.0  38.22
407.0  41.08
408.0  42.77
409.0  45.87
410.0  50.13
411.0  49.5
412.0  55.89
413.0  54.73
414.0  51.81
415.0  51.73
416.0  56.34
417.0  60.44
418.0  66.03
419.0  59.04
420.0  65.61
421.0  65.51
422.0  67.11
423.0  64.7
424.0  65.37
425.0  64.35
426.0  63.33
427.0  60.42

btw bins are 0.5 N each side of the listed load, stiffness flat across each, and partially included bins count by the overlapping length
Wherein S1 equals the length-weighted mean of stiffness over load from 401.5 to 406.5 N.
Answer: 34.7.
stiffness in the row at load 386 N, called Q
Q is 70.93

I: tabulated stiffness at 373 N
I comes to 74.22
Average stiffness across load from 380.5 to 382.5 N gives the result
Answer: 81.9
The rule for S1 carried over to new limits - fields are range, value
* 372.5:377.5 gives 80.5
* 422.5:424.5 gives 65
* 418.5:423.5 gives 64.4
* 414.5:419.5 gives 58.7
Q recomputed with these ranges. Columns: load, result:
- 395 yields 59.95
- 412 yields 55.89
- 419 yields 59.04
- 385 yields 72.12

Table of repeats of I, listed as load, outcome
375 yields 78.4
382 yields 78.62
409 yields 45.87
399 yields 46.07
